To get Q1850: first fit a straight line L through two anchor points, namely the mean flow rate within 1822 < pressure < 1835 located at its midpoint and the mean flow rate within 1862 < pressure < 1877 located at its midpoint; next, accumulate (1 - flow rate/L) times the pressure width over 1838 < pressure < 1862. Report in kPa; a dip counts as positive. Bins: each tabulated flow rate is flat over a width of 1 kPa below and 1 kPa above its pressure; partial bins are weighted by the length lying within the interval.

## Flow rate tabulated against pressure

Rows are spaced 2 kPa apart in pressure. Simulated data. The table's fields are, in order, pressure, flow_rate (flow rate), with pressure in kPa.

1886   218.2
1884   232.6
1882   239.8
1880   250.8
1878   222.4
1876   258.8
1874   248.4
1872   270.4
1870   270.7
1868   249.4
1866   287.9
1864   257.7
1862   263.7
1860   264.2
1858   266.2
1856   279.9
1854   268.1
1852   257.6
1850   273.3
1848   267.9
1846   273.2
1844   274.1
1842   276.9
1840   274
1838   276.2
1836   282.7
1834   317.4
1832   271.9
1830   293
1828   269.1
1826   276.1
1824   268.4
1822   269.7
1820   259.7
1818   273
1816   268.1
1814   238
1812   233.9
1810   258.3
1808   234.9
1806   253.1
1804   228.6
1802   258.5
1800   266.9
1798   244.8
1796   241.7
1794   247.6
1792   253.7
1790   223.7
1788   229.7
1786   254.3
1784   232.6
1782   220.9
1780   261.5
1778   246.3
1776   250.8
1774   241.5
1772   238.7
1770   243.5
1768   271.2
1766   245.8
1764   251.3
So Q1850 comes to 0.1 kPa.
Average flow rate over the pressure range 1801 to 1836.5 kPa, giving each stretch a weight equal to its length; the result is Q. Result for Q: 264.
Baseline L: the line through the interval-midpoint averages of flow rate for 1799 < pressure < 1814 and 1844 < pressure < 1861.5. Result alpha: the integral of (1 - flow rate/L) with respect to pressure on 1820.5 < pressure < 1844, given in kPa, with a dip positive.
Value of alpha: -1.78 kPa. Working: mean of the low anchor 247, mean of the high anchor 269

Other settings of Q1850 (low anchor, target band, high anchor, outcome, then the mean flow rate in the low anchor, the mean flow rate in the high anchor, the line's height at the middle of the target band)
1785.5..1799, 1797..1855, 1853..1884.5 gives -3.84 kPa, 242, 259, 249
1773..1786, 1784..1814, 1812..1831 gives 1.14 kPa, 243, 267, 254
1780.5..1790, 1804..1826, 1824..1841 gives 0.75 kPa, 235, 282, 264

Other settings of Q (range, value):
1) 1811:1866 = 270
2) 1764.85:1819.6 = 247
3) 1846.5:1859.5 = 269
